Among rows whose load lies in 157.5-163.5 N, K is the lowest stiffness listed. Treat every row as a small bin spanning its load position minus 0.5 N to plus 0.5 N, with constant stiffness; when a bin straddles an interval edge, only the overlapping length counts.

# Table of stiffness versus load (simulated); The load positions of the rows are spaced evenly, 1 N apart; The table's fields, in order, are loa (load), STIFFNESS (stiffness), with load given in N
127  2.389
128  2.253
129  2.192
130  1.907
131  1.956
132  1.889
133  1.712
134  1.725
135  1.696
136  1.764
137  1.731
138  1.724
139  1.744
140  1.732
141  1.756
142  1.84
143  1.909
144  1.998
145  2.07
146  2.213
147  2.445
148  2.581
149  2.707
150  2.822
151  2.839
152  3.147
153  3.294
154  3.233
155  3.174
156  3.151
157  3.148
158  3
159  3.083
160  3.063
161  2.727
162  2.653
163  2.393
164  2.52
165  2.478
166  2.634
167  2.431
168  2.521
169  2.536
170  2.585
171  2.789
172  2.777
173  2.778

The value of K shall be 2.393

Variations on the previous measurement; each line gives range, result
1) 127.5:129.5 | 2.192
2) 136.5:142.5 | 1.724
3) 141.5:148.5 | 1.84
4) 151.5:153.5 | 3.147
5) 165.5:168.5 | 2.431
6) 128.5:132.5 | 1.889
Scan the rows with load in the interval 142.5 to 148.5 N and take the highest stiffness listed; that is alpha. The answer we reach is 2.581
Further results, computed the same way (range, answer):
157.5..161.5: 3.083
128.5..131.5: 2.192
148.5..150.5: 2.822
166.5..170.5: 2.585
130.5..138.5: 1.956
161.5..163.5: 2.653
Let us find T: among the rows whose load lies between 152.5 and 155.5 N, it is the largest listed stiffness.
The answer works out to 3.294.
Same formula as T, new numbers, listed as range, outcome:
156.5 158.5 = 3.148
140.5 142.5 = 1.84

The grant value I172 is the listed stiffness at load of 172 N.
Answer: 2.777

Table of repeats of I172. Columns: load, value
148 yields 2.581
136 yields 1.764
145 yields 2.07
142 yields 1.84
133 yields 1.712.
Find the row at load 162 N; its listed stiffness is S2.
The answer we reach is 2.653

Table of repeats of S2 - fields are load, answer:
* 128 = 2.253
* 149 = 2.707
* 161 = 2.727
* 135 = 1.696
